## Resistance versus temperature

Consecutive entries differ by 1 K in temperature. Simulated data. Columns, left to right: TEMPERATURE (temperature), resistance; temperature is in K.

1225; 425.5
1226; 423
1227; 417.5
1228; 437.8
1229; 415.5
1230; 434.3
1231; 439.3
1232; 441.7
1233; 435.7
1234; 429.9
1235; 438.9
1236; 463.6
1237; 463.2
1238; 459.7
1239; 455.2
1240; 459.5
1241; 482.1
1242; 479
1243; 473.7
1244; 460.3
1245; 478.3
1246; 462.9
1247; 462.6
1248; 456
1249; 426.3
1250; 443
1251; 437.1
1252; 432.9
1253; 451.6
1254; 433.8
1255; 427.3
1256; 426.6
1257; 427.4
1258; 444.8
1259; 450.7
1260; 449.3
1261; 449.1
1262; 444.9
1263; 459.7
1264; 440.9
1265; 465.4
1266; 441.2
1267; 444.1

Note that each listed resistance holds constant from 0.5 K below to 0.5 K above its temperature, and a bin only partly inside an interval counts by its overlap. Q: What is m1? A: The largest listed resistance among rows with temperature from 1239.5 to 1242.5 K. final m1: 482.1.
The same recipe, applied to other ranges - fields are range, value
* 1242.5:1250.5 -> 478.3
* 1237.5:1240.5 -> 459.7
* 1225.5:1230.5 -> 437.8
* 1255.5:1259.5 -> 450.7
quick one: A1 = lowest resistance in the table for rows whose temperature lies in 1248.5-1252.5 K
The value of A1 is 426.3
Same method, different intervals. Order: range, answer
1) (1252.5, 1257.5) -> 426.6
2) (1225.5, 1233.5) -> 415.5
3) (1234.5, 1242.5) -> 438.9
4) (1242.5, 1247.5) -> 460.3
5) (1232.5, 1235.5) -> 429.9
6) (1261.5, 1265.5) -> 440.9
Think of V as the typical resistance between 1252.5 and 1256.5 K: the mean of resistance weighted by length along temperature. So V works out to 435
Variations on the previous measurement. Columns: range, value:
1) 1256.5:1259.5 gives 441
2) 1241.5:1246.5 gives 471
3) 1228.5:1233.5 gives 433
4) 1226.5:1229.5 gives 424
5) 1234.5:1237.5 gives 455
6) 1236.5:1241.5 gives 464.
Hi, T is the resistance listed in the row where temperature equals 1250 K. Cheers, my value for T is 443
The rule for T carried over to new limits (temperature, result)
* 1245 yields 478.3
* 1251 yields 437.1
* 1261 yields 449.1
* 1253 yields 451.6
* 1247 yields 462.6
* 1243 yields 473.7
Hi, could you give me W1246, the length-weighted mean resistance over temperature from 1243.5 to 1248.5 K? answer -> 464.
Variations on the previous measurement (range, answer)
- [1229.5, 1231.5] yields 437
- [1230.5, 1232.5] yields 440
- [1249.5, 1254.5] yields 440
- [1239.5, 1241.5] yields 471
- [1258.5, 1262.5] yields 448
